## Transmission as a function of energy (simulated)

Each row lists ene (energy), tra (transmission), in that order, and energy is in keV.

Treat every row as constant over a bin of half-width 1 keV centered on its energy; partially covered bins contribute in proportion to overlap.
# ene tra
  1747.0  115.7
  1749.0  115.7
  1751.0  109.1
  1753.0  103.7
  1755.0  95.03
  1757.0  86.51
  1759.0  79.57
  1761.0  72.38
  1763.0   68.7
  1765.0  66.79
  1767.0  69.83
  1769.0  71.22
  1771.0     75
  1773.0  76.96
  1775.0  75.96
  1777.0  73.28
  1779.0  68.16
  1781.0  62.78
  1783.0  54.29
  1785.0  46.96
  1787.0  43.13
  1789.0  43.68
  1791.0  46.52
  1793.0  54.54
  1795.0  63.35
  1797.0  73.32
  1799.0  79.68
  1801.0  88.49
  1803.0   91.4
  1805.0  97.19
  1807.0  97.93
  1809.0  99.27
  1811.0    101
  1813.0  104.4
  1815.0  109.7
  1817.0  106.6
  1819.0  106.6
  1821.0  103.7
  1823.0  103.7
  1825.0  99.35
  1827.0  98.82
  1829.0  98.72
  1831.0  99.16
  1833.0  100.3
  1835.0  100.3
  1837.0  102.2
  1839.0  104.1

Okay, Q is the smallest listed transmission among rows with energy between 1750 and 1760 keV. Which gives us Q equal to 79.57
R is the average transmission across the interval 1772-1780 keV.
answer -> 73.6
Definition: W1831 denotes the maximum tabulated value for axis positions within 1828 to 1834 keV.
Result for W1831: 100.3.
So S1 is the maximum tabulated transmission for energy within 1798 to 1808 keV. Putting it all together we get 97.93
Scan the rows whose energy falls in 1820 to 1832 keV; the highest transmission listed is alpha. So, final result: 103.7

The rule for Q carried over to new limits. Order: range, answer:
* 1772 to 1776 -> 75.96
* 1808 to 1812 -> 99.27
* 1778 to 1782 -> 62.78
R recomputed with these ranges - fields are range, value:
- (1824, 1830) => 99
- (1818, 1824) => 105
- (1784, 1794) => 47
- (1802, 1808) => 95.5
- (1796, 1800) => 76.5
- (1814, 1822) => 107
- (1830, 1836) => 99.9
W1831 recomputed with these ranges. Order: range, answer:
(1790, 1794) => 54.54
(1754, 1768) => 95.03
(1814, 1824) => 109.7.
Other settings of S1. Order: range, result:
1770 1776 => 76.96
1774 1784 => 75.96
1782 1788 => 54.29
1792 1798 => 73.32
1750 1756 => 109.1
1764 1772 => 75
